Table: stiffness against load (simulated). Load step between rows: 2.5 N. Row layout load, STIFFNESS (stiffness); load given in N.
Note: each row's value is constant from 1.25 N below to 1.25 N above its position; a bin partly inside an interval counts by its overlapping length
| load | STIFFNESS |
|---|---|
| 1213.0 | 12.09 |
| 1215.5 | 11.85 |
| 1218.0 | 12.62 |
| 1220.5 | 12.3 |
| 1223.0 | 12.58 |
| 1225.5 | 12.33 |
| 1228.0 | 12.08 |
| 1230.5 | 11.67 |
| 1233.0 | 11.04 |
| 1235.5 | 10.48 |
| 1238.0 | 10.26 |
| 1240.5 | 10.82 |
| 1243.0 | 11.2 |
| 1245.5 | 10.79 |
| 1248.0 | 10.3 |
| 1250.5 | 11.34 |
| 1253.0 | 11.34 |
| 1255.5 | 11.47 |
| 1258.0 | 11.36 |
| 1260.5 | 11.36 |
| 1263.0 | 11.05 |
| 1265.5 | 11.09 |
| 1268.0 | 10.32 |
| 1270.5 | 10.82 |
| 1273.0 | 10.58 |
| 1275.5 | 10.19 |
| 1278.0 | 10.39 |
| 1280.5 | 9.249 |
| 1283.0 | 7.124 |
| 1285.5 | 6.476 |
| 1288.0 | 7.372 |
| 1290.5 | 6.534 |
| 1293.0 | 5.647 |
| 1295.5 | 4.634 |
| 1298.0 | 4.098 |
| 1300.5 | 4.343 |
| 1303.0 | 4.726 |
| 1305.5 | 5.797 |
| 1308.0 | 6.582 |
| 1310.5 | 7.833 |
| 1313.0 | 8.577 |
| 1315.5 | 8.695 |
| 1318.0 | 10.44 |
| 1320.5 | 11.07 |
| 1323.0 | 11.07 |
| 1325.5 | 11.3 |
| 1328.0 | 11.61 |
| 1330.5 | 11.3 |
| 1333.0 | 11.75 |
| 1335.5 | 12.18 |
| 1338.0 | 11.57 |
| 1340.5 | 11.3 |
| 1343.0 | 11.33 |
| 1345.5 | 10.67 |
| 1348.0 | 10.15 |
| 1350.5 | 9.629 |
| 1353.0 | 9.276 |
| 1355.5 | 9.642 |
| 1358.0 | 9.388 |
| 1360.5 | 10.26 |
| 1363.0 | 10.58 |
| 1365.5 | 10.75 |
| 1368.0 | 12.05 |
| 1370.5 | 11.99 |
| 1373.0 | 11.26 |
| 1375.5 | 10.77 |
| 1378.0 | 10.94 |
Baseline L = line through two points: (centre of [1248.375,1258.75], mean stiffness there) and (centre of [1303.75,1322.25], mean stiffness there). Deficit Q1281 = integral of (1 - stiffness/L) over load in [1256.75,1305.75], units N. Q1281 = 9.2 N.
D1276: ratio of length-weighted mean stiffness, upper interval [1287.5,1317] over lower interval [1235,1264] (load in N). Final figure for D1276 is 0.6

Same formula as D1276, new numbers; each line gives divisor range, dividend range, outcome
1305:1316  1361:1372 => 1.50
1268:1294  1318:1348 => 1.32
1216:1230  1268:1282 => 0.83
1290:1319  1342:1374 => 1.63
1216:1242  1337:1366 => 0.89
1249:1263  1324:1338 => 1.03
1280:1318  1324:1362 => 1.63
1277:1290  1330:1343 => 1.45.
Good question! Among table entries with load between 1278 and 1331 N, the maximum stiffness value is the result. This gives 11.61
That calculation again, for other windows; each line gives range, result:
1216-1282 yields 12.62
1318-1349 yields 12.18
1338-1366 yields 11.57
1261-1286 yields 11.09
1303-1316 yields 8.695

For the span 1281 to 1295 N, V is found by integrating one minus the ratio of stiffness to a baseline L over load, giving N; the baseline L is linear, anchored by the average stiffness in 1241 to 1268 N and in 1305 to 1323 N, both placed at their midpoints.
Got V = 4.5 N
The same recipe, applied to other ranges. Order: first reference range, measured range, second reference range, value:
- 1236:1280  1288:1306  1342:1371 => 9.2 N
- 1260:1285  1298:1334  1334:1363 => 5.5 N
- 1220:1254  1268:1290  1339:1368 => 3.9 N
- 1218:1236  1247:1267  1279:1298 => -4.1 N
